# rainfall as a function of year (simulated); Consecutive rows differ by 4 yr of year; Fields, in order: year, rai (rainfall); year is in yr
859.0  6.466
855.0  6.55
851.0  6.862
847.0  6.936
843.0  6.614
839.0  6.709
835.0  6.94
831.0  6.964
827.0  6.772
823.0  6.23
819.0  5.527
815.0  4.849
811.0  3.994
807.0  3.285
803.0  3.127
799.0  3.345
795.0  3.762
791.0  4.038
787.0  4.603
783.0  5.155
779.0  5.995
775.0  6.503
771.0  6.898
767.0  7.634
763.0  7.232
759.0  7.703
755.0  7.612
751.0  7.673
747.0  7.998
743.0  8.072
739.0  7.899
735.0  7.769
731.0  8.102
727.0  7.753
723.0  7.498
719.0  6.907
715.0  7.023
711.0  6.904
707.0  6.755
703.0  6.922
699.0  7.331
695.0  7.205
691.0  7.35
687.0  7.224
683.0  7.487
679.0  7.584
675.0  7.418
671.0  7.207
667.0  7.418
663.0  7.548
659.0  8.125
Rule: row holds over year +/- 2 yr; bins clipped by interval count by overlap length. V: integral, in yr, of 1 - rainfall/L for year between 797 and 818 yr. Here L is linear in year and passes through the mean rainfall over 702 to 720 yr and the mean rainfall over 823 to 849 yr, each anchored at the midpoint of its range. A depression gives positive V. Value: 9.3 yr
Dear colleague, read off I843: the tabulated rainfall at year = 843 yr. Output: 6.614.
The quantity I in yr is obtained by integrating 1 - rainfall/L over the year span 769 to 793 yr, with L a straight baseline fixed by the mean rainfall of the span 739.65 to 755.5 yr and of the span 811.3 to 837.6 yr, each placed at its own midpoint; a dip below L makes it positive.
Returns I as 5.3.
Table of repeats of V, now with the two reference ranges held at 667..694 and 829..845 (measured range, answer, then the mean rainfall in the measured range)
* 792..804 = 6.0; 3.49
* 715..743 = -1.7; 7.64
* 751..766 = -1.0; 7.54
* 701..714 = 0.7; 6.87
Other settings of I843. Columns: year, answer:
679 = 7.584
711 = 6.904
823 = 6.23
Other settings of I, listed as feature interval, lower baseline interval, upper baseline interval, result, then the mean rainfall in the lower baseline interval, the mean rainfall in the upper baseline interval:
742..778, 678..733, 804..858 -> -3.8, 7.28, 5.97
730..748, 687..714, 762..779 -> -2.5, 7.09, 6.93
